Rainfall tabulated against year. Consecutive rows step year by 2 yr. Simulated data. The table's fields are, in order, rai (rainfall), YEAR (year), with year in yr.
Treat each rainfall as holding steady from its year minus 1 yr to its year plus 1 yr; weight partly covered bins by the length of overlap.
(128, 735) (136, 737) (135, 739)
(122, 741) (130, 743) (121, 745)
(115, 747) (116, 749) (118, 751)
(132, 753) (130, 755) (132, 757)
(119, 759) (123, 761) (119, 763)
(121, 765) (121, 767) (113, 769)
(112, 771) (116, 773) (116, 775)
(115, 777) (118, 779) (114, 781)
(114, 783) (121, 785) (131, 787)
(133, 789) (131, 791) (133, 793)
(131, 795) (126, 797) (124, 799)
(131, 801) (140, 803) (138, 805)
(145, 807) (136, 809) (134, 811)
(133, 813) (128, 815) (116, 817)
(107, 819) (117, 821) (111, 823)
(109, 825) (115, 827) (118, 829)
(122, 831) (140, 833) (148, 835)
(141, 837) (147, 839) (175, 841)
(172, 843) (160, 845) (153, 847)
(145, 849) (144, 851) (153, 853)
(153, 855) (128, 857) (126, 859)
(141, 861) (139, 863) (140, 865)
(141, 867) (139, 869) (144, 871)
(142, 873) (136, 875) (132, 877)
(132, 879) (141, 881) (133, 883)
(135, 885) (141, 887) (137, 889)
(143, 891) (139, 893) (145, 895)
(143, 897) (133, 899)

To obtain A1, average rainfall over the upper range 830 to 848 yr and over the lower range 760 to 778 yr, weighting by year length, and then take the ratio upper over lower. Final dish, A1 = 1.3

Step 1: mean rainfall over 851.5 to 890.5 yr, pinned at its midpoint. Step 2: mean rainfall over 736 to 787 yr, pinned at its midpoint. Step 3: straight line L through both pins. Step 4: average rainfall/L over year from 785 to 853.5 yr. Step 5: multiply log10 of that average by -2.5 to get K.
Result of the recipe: -0.033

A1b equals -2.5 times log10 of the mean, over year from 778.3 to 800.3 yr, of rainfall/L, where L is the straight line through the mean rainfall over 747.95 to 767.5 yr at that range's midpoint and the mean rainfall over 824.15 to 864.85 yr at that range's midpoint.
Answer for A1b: 0.039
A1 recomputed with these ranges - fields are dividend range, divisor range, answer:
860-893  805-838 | 1.09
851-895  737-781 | 1.15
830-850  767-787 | 1.29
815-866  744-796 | 1.12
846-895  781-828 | 1.11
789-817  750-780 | 1.10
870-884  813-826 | 1.18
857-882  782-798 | 1.08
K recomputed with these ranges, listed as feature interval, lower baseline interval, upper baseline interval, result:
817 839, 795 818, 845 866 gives 0.11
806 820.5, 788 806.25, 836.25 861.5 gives 0.08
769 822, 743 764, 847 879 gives 0.04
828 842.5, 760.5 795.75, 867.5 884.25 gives -0.09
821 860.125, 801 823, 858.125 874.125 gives -0.04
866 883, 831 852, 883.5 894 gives 0.03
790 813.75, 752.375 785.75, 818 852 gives -0.04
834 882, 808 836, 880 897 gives -0.10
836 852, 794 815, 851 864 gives -0.12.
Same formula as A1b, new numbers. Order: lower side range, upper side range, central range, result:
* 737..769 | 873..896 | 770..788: 0.08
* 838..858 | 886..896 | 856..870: 0.10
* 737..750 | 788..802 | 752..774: 0.04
